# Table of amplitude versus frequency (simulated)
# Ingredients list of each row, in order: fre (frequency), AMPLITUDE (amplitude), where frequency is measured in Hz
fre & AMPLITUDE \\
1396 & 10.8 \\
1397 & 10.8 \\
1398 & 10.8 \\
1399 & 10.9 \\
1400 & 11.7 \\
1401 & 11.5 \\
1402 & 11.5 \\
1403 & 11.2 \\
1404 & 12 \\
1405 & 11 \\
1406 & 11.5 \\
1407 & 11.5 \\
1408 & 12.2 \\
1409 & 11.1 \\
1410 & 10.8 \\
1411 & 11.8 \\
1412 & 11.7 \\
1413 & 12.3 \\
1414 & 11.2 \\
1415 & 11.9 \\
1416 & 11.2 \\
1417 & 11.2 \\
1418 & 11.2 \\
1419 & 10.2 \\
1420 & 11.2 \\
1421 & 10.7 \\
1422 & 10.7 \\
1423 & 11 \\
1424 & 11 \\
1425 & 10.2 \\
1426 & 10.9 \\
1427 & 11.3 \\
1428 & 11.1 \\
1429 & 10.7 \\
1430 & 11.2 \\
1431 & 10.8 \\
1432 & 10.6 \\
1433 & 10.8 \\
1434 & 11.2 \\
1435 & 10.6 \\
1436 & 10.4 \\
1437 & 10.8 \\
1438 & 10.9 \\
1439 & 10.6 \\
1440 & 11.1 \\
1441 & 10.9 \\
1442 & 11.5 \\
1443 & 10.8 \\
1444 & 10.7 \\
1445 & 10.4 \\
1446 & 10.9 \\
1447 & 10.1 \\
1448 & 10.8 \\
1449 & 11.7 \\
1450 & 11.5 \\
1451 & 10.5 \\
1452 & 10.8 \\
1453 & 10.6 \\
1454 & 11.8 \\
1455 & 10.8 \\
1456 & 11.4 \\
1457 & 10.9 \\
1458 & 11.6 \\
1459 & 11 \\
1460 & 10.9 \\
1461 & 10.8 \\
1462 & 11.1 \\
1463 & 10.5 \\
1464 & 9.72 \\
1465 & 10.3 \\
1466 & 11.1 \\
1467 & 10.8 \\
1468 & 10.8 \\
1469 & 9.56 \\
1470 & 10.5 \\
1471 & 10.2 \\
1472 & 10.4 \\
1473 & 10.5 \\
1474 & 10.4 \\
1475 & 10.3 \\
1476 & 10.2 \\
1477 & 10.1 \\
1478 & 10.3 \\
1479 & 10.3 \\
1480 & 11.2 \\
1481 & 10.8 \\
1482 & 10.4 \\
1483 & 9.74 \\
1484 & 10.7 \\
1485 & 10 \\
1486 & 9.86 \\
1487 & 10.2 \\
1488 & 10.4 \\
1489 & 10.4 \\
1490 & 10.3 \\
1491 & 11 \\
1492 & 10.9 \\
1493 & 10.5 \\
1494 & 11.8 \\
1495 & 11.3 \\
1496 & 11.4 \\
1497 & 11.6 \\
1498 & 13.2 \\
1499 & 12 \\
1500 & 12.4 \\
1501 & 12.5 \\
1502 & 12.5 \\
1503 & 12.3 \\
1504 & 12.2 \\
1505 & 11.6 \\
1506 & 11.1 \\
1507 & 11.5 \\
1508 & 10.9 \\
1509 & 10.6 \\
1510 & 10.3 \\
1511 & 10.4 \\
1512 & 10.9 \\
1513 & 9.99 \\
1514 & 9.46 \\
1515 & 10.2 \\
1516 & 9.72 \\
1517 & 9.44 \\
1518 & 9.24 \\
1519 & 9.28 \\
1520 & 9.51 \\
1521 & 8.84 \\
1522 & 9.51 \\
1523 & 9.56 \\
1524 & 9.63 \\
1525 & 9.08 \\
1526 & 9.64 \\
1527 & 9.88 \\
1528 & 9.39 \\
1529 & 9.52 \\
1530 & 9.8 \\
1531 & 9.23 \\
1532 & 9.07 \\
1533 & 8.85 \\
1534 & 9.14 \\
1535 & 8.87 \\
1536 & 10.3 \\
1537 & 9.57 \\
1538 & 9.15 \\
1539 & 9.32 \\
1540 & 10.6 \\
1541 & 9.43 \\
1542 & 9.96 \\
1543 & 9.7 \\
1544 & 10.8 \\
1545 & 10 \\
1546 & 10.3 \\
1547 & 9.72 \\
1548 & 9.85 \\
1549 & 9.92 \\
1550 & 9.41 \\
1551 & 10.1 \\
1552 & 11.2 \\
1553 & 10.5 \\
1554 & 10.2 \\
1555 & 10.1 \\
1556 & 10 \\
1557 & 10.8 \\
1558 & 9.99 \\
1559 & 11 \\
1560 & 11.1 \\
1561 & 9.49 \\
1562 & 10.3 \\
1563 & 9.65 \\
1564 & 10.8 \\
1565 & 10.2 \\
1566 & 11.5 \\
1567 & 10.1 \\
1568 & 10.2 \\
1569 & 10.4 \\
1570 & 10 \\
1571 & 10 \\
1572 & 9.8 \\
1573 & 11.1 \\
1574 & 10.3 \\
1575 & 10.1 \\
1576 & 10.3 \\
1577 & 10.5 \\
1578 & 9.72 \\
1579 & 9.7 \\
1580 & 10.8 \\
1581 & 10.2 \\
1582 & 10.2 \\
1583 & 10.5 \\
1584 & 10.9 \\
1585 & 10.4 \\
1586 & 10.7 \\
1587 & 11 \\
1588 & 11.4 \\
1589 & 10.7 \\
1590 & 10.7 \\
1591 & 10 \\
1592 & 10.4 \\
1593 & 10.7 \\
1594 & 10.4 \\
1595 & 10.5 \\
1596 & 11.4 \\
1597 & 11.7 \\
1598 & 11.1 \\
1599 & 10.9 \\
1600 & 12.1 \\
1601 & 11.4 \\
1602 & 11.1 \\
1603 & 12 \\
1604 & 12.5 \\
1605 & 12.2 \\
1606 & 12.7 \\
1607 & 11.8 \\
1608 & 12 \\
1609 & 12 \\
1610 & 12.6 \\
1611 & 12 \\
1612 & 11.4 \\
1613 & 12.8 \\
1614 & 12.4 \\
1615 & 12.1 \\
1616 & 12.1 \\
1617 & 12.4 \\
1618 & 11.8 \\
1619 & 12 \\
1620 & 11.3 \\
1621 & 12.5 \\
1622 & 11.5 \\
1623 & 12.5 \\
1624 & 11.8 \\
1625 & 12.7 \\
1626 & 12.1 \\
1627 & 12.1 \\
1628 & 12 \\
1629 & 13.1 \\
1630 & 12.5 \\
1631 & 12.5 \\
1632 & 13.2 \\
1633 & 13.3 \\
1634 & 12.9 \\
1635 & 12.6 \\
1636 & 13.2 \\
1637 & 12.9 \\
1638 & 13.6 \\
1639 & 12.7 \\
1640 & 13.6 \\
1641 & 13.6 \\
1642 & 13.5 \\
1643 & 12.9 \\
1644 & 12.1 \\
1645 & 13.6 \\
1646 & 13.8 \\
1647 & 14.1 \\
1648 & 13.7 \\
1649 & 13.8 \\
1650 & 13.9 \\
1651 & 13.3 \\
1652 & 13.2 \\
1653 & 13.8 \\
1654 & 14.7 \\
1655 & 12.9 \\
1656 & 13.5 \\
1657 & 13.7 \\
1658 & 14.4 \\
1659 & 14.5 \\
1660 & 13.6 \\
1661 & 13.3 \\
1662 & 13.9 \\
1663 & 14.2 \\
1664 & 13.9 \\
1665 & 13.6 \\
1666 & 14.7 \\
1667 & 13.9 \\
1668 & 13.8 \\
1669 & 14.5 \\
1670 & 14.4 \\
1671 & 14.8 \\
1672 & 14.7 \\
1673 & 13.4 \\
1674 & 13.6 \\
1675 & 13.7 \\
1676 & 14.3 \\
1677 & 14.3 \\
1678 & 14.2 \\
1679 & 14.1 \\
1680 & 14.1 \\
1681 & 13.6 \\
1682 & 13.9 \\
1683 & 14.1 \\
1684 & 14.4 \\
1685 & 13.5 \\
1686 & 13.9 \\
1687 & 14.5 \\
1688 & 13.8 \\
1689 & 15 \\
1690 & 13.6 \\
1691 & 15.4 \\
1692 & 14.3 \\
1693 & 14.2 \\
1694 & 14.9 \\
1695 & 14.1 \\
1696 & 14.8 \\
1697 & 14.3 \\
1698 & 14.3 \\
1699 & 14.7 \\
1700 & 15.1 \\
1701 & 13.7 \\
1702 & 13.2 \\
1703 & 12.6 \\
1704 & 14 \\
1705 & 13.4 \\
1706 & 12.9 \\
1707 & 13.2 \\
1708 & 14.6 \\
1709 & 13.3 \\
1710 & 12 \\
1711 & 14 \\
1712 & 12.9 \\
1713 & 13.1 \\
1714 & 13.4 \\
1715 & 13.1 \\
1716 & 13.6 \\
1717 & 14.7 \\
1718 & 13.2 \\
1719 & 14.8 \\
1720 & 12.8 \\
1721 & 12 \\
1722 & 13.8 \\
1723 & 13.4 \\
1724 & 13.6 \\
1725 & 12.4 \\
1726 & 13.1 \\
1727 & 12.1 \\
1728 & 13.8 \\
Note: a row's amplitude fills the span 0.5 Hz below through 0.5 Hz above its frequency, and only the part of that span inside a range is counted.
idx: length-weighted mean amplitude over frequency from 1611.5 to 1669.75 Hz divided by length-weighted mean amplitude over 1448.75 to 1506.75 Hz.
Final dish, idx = 1.20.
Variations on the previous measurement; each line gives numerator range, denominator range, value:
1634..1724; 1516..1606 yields 1.35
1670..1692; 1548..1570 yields 1.37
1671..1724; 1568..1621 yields 1.24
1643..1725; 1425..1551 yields 1.32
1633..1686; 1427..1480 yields 1.28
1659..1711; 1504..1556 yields 1.41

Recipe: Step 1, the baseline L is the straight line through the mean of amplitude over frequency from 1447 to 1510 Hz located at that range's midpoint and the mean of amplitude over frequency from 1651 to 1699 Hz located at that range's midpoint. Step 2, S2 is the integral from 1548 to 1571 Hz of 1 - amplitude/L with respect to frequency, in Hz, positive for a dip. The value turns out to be 3.6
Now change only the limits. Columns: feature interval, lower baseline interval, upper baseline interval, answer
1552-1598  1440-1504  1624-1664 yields 6.9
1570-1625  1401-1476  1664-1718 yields 6.9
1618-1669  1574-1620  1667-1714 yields -2.4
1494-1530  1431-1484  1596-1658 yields 2.3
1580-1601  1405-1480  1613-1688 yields 3.1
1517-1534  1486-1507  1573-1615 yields 3.0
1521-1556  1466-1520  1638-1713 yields 5.4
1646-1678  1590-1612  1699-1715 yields -3.4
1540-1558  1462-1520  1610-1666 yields 2.3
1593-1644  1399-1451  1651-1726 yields 3.5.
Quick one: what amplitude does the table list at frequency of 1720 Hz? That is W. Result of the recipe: 12.8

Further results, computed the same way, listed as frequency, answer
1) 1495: 11.3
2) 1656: 13.5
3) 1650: 13.9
